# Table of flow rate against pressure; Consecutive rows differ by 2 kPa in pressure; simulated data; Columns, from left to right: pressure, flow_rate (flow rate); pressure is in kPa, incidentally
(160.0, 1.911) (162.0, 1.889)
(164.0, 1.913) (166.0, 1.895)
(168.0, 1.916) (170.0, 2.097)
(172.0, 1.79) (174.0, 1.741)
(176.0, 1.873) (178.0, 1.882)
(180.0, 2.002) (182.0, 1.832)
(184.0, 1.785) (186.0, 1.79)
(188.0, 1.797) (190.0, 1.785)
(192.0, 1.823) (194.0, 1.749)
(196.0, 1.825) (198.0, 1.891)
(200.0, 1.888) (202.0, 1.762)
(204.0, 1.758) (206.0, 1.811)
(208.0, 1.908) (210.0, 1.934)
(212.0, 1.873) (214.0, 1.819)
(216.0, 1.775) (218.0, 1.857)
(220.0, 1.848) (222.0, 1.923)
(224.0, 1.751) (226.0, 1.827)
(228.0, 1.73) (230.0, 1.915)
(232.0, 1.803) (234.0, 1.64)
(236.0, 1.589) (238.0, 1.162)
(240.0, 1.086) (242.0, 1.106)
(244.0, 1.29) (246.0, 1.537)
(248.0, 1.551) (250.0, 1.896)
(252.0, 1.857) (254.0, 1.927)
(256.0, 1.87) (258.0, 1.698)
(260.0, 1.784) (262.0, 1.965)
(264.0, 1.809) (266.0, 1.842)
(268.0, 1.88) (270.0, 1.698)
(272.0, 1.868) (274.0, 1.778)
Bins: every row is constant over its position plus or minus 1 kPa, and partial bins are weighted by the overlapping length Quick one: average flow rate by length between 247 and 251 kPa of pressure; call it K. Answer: 1.72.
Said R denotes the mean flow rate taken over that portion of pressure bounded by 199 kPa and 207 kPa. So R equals 1.8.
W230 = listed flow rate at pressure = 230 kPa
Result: 1.915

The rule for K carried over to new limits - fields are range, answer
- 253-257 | 1.9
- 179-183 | 1.92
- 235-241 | 1.28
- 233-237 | 1.61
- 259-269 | 1.86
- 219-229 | 1.82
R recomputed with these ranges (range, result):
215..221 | 1.83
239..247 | 1.25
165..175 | 1.89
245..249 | 1.54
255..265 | 1.83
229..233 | 1.86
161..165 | 1.9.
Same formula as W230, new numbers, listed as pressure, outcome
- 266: 1.842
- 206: 1.811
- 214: 1.819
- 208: 1.908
